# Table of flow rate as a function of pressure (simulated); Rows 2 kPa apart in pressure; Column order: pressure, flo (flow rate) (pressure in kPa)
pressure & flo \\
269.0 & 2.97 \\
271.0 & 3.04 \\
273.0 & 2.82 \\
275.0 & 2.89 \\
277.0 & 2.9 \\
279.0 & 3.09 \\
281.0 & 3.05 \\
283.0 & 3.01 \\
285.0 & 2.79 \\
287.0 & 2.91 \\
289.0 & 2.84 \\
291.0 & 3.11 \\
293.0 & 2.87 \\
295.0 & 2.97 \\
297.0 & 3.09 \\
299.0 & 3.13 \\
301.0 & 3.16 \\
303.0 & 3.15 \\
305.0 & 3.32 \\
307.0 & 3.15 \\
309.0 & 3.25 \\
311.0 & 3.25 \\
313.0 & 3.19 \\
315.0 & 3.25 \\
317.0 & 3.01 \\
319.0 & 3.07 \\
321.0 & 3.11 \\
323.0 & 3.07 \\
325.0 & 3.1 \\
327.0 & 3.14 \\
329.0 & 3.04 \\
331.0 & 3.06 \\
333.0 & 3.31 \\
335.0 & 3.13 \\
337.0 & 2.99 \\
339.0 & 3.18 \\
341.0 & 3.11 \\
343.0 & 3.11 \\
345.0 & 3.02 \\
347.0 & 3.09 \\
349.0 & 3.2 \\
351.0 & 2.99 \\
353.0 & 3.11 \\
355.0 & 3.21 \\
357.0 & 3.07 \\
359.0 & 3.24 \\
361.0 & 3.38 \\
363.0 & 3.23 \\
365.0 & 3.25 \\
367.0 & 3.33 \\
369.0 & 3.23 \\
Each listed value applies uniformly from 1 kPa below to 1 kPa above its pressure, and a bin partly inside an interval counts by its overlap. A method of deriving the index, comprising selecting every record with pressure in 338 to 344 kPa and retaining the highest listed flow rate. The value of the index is 3.18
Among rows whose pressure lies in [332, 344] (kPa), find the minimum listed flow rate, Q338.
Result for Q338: 2.99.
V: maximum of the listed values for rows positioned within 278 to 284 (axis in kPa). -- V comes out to 3.09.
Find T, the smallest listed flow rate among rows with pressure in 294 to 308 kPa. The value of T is 2.97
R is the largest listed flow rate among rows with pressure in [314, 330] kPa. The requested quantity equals 3.25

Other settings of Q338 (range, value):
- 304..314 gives 3.15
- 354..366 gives 3.07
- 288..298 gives 2.84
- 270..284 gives 2.82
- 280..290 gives 2.79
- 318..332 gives 3.04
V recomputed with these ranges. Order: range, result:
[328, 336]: 3.31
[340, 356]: 3.21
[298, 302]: 3.16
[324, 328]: 3.14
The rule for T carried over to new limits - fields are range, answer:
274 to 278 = 2.89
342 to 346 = 3.02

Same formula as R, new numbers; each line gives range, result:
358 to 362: 3.38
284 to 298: 3.11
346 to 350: 3.2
